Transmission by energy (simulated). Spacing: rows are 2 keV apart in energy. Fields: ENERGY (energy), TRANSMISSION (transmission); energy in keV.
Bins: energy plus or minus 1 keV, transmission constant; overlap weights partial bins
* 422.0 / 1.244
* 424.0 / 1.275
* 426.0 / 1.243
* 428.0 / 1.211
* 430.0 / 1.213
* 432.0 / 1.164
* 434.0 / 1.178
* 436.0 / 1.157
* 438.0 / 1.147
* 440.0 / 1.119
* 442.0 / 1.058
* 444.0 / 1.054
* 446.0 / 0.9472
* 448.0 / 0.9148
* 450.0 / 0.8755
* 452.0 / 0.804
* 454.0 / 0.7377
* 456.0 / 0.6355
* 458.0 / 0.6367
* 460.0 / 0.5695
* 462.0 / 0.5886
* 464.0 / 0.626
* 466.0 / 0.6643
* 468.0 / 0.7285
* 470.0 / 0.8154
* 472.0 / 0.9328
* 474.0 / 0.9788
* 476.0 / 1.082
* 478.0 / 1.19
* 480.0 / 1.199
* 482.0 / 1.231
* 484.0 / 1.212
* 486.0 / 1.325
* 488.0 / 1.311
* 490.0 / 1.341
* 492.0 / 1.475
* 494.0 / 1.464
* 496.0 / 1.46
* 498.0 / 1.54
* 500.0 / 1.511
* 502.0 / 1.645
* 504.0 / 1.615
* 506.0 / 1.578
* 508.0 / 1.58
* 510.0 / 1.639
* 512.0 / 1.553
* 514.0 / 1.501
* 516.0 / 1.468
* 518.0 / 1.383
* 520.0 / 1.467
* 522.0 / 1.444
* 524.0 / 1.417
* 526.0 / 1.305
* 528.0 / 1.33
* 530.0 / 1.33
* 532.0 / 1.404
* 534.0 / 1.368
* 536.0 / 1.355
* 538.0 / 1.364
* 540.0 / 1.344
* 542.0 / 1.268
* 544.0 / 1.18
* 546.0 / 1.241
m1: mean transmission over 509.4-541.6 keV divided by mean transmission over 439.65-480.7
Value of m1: 1.64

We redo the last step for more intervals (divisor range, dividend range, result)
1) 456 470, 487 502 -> 2.25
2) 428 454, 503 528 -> 1.42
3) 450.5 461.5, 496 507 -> 2.30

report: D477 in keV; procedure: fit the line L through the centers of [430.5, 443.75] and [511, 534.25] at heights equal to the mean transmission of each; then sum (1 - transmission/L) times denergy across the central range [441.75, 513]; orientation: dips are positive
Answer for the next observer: 8.7 keV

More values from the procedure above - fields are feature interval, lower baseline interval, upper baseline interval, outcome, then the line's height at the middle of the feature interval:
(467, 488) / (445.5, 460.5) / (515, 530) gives -1.8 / 0.988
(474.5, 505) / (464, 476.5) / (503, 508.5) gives -2.9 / 1.25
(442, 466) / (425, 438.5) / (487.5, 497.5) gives 9.4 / 1.27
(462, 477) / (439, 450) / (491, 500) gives 5.2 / 1.24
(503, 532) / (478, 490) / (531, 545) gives -3.8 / 1.3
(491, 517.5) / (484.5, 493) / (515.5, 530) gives -3.2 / 1.37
